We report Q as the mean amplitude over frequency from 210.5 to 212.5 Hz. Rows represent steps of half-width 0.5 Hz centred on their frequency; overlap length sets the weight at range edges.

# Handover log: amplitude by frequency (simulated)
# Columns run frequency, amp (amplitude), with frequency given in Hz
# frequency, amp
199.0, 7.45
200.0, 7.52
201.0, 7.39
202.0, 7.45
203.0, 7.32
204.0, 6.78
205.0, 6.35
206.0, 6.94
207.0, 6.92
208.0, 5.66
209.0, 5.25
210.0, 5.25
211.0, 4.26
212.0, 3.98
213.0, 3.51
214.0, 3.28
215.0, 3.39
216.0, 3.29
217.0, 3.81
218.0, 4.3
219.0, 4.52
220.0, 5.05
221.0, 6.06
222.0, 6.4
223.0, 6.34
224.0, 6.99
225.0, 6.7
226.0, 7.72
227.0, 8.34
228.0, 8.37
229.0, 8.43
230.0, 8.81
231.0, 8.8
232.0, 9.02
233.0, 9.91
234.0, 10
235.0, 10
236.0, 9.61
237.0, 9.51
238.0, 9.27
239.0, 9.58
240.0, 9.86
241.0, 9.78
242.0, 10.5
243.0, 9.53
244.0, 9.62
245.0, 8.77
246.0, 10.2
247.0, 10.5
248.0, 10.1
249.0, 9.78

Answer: 4.12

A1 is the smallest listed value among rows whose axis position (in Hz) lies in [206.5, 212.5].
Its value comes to 3.98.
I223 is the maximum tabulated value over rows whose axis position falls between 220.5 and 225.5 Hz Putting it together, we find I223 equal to 6.99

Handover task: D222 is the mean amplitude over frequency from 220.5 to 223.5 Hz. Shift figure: 6.27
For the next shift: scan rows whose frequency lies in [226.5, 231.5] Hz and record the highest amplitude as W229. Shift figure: 8.81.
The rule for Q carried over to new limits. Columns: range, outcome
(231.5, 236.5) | 9.71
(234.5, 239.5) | 9.59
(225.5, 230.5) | 8.33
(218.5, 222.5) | 5.51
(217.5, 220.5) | 4.62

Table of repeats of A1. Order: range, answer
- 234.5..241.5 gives 9.27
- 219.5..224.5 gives 5.05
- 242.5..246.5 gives 8.77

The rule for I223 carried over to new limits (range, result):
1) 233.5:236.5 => 10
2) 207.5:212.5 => 5.66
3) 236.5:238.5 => 9.51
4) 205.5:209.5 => 6.94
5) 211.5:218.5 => 4.3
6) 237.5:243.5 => 10.5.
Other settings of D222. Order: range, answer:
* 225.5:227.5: 8.03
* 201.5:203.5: 7.38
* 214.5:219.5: 3.86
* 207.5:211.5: 5.11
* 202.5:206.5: 6.85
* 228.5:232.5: 8.77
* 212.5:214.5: 3.39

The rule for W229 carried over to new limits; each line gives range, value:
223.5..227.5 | 8.34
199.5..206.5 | 7.52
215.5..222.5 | 6.4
